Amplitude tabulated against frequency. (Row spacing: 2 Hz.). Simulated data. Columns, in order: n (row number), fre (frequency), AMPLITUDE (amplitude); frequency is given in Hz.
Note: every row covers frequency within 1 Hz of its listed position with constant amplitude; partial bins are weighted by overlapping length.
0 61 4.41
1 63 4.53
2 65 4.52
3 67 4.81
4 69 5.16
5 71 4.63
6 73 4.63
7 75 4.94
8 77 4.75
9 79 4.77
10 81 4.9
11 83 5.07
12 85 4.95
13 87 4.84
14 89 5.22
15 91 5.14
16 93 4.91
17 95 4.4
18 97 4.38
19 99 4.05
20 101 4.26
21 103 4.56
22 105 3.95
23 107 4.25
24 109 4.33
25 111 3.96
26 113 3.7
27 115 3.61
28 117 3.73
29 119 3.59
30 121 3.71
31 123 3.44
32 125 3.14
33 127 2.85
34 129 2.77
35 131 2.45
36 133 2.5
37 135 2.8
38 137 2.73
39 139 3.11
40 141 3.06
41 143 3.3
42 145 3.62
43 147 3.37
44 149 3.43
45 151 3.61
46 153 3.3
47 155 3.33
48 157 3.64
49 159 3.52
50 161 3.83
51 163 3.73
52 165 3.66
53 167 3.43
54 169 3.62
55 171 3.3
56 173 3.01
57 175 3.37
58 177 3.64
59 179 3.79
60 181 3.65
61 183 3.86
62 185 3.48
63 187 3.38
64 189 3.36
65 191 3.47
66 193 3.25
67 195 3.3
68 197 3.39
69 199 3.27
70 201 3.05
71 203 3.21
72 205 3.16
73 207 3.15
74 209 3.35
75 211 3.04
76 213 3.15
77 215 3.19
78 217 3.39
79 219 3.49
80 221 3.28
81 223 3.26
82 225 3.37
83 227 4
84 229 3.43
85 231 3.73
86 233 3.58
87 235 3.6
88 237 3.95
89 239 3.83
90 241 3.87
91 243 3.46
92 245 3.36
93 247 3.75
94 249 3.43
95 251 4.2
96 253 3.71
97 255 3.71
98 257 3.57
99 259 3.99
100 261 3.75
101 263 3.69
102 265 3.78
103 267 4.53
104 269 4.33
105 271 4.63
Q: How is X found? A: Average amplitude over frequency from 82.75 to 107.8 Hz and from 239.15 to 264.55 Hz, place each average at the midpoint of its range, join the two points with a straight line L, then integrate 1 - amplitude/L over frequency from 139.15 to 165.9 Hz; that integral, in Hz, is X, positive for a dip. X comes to 5.0 Hz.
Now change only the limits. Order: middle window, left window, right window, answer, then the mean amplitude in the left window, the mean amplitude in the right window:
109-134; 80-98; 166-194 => 6.0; 4.87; 3.47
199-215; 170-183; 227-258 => 1.9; 3.49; 3.69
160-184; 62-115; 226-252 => 3.1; 4.58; 3.71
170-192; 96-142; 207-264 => 0.4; 3.52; 3.57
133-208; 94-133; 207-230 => 3.0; 3.71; 3.35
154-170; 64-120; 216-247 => 1.8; 4.5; 3.58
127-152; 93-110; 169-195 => 5.4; 4.31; 3.46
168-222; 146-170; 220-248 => 3.3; 3.54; 3.6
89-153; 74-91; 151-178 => 9.4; 4.94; 3.5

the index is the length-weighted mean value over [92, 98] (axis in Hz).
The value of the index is 4.56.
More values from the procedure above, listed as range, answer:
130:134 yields 2.48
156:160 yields 3.58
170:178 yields 3.33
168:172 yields 3.46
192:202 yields 3.25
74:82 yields 4.84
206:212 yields 3.18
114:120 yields 3.64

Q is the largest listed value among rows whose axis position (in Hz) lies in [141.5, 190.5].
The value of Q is 3.86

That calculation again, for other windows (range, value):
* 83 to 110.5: 5.22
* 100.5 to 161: 4.56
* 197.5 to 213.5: 3.35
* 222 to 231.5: 4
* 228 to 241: 3.95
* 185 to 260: 4.2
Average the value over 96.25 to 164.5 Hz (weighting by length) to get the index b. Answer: 3.52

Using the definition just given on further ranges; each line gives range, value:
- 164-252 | 3.47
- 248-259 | 3.75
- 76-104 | 4.73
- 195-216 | 3.2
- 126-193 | 3.33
